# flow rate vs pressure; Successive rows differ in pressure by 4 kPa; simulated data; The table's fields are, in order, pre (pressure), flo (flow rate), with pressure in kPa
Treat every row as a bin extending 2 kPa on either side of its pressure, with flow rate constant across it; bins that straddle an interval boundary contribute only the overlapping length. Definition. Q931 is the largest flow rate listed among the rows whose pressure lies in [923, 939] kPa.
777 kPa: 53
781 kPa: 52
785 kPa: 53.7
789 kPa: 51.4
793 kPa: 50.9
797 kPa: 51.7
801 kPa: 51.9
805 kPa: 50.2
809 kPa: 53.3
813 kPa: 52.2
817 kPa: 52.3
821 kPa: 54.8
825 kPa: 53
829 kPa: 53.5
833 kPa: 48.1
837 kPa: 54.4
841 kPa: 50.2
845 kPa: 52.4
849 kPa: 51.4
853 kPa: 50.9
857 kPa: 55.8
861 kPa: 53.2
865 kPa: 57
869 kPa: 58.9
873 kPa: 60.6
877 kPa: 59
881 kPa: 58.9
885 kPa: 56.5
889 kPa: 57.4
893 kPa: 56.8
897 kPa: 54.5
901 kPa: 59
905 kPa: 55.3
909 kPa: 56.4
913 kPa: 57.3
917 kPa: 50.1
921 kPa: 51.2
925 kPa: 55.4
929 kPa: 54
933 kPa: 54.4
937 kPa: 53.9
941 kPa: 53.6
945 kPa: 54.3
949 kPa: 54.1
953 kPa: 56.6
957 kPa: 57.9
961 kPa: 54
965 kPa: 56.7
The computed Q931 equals 55.4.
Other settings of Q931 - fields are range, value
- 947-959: 57.9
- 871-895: 60.6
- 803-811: 53.3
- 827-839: 54.4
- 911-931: 57.3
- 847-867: 57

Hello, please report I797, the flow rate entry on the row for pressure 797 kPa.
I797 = 51.7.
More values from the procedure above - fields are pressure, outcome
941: 53.6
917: 50.1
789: 51.4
